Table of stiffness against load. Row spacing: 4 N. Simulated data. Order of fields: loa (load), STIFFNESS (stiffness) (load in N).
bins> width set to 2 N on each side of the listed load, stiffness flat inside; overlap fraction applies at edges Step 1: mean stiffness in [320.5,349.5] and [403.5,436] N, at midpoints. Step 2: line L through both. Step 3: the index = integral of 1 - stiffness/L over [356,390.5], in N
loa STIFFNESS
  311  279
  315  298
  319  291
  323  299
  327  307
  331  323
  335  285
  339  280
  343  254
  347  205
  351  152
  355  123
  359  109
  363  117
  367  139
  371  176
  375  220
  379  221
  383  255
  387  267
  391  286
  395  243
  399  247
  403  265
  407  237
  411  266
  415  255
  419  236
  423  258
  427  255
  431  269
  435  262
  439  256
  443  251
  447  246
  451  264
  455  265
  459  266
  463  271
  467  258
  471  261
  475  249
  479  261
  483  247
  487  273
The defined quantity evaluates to 9.8 N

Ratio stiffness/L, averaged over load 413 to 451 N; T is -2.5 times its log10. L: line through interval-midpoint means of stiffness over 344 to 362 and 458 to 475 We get -0.120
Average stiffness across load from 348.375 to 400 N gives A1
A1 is 196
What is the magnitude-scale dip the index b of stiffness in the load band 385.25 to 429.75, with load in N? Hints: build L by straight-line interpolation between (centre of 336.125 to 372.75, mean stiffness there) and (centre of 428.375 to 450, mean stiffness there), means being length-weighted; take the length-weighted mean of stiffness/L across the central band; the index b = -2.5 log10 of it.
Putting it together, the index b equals -0.137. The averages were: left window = 175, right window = 257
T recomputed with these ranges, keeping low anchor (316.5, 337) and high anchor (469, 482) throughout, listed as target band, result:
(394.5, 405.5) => 0.11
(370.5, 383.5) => 0.29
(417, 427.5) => 0.10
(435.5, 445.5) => 0.05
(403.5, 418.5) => 0.10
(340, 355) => 0.43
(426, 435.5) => 0.03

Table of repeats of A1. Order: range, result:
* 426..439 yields 262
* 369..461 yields 251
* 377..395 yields 256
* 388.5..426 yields 255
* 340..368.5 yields 162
